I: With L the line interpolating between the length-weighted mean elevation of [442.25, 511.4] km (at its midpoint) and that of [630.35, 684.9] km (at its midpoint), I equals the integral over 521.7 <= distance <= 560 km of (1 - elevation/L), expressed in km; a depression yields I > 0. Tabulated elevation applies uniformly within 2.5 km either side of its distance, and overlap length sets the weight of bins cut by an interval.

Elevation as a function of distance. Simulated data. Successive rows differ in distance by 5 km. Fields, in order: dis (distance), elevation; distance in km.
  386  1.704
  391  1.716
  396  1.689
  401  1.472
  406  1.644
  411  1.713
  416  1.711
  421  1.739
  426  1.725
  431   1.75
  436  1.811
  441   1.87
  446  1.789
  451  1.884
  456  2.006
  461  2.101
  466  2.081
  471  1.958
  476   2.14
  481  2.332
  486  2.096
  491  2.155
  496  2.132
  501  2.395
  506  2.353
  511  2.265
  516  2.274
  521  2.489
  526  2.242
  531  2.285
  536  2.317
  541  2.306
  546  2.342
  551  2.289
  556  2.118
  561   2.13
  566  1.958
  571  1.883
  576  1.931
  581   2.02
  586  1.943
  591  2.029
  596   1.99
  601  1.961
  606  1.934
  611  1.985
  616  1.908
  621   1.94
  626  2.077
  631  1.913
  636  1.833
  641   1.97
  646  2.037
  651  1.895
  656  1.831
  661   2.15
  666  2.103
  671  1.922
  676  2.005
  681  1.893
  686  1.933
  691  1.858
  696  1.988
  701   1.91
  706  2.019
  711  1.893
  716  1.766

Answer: -4.1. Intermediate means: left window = 2.11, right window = 1.96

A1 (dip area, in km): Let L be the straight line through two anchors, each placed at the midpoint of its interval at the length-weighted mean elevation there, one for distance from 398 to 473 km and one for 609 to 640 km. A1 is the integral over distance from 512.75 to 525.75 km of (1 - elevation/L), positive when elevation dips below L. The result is -3.3 km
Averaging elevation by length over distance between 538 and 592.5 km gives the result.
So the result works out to 2.09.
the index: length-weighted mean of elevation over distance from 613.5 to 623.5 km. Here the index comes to 1.92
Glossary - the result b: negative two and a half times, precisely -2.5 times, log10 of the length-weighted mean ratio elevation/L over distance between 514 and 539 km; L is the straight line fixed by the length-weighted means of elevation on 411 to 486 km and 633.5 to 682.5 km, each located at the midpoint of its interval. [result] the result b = -0.20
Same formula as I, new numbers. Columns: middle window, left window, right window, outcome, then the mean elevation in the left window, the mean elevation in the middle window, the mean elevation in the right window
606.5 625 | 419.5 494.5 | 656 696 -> 0.2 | 1.97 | 1.95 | 1.97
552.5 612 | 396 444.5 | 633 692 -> -3.8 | 1.72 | 2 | 1.95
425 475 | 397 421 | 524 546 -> -1.3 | 1.65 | 1.91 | 2.29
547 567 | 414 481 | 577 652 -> -2.1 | 1.91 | 2.15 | 1.96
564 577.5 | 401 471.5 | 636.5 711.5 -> -0.2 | 1.83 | 1.92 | 1.96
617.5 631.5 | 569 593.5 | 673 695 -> -0.2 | 1.96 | 1.98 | 1.93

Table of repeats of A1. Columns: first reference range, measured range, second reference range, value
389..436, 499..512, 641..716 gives -4.1 km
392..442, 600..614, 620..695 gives -0.4 km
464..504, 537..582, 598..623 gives -1.8 km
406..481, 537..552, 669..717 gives -3.3 km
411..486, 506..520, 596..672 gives -2.7 km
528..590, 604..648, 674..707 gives 1.6 km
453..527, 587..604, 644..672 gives 0.7 km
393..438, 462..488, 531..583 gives -3.3 km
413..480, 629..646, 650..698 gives 0.2 km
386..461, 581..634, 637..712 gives -1.7 km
